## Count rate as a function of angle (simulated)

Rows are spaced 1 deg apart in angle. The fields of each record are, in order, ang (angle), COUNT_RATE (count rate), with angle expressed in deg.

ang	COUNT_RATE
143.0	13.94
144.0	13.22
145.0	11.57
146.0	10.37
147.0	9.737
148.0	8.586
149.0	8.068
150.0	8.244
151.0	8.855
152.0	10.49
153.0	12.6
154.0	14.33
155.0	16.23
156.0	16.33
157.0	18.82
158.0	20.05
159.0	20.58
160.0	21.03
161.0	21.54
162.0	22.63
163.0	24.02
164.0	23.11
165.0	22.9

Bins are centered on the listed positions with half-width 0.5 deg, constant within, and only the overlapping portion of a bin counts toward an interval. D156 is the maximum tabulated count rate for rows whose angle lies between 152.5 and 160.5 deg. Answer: 21.03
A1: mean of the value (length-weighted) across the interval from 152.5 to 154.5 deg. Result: 13.5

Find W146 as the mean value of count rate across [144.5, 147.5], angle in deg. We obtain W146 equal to 10.6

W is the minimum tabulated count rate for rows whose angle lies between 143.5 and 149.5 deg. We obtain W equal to 8.068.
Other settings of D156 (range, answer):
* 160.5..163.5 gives 24.02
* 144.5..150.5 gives 11.57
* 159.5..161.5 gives 21.54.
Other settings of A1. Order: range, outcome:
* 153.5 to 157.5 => 16.4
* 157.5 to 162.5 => 21.2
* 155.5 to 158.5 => 18.4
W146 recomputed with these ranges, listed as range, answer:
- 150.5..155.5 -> 12.5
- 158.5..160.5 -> 20.8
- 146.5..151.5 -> 8.7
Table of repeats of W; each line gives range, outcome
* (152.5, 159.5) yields 12.6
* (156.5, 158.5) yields 18.82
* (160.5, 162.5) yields 21.54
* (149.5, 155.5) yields 8.244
